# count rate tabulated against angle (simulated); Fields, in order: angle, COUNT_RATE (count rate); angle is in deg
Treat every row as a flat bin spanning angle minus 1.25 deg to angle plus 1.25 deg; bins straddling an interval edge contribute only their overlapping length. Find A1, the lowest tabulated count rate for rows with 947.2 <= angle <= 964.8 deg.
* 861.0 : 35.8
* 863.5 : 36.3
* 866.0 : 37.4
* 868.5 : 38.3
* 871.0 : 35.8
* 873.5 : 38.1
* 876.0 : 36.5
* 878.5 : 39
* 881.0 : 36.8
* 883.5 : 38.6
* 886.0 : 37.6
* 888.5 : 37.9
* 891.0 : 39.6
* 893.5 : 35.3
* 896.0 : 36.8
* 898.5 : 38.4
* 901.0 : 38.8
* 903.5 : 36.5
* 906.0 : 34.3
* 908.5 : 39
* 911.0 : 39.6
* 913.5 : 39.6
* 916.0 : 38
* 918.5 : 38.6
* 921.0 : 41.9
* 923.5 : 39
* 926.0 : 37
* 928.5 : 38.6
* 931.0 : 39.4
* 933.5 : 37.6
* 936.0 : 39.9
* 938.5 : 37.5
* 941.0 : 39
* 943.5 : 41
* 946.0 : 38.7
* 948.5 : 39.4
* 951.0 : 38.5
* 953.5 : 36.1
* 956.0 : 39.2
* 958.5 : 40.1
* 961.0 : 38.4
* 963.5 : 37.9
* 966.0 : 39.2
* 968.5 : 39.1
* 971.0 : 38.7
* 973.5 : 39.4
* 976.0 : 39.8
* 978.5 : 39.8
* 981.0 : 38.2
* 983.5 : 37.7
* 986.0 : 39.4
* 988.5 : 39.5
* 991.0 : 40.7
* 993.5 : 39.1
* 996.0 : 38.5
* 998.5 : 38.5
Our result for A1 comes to 36.1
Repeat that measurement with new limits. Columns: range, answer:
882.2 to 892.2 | 37.6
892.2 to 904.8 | 35.3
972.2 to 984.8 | 37.7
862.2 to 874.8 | 35.8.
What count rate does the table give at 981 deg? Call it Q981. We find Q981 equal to 38.2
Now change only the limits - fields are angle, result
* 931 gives 39.4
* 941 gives 39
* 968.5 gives 39.1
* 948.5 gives 39.4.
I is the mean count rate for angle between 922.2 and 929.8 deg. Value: 38.2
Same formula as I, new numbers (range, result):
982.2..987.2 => 38.5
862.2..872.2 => 37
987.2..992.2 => 40.1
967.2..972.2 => 38.9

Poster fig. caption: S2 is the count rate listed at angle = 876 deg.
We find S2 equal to 36.5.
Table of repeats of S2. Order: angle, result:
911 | 39.6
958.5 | 40.1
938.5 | 37.5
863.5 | 36.3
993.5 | 39.1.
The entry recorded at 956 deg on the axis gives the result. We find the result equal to 39.2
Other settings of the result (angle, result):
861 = 35.8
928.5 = 38.6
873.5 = 38.1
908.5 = 39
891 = 39.6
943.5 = 41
